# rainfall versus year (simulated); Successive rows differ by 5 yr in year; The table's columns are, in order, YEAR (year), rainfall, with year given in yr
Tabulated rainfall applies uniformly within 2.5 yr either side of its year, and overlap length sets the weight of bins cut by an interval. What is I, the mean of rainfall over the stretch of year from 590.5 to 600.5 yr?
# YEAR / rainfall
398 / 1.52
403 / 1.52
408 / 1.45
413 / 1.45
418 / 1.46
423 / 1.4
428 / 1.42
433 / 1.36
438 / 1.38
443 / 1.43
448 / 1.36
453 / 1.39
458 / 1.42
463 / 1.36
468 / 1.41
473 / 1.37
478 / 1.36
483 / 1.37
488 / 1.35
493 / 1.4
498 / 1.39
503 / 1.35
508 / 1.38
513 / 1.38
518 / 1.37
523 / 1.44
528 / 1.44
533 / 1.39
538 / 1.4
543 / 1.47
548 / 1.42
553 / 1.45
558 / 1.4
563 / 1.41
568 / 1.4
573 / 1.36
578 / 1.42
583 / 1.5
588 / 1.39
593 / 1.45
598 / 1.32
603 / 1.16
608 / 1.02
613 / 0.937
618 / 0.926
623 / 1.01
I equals 1.39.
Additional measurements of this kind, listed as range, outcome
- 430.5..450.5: 1.38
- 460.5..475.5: 1.38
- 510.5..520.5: 1.38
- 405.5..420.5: 1.45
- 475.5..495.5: 1.37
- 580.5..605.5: 1.36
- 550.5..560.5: 1.43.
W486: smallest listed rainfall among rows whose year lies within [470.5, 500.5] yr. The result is 1.35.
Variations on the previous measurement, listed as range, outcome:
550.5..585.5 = 1.36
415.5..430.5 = 1.4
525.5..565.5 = 1.39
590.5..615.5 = 0.937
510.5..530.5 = 1.37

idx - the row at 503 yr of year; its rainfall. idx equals 1.35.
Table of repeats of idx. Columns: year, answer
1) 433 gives 1.36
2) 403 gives 1.52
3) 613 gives 0.937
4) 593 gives 1.45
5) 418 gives 1.46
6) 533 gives 1.39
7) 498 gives 1.39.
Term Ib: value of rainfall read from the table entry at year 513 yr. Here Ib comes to 1.38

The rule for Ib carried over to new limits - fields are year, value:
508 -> 1.38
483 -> 1.37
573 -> 1.36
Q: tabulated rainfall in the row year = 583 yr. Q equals 1.5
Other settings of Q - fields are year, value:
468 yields 1.41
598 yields 1.32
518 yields 1.37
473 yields 1.37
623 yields 1.01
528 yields 1.44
